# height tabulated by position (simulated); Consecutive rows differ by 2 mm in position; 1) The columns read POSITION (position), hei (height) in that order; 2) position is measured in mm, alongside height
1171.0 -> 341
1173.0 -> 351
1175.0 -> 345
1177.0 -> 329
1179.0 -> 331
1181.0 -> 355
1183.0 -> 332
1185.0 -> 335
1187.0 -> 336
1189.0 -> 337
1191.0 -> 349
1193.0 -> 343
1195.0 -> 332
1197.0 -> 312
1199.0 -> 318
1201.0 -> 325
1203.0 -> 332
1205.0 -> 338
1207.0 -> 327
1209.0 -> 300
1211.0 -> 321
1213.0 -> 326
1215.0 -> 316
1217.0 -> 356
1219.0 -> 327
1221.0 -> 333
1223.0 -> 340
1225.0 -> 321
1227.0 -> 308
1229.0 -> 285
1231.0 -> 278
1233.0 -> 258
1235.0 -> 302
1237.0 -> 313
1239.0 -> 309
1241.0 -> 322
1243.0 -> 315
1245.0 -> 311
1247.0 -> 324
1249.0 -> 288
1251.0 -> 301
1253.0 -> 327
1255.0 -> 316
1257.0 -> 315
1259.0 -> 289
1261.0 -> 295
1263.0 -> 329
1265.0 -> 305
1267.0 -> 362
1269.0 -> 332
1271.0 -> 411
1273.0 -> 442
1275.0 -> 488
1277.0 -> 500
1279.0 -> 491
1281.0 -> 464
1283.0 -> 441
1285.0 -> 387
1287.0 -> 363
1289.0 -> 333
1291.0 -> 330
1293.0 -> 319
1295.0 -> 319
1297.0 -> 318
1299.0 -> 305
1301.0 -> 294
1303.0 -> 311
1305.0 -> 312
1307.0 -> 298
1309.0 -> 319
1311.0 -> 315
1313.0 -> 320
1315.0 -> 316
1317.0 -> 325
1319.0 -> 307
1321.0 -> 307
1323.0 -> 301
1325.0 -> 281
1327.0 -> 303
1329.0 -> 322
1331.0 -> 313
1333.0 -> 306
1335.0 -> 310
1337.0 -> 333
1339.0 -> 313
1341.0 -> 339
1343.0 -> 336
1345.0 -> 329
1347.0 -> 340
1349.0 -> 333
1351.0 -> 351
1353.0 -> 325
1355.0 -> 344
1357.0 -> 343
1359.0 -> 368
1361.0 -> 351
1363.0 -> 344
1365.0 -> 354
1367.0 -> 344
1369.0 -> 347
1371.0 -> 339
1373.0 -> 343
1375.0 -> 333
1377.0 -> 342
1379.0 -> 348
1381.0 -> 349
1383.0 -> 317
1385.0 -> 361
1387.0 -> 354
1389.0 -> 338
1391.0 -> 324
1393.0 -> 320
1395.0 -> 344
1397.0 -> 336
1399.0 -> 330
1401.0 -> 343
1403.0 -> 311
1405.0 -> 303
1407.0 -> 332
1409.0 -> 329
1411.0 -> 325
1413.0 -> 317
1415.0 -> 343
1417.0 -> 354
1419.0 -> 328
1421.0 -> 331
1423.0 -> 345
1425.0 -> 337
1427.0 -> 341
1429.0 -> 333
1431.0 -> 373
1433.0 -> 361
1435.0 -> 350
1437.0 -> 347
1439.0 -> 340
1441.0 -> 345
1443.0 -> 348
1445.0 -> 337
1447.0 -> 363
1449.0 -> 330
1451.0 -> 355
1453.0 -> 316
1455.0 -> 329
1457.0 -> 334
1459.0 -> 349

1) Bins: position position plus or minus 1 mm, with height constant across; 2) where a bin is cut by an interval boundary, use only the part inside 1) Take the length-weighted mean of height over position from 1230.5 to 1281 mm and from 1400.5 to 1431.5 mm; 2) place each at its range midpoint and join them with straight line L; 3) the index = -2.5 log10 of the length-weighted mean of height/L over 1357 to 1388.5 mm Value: -0.03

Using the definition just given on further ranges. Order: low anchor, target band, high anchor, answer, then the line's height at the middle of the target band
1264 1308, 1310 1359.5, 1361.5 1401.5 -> 0.10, 355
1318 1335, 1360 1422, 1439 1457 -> -0.04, 324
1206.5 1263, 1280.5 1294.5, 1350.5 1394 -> -0.15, 324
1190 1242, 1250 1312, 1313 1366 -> -0.10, 323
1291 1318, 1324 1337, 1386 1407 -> 0.04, 318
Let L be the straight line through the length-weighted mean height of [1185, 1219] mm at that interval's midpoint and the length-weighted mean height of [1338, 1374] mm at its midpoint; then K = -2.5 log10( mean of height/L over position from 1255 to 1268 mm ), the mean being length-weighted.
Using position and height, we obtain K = 0.06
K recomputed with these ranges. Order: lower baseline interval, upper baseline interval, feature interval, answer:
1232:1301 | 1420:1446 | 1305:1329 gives 0.12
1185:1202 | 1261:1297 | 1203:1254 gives 0.13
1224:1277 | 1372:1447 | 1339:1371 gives -0.02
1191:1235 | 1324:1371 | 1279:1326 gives -0.02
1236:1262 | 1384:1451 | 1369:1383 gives -0.03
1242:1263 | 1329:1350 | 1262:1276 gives -0.22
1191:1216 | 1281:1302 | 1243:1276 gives 0.00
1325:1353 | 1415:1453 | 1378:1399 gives -0.01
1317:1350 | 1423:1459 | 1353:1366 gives -0.08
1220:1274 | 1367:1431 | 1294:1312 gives 0.05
